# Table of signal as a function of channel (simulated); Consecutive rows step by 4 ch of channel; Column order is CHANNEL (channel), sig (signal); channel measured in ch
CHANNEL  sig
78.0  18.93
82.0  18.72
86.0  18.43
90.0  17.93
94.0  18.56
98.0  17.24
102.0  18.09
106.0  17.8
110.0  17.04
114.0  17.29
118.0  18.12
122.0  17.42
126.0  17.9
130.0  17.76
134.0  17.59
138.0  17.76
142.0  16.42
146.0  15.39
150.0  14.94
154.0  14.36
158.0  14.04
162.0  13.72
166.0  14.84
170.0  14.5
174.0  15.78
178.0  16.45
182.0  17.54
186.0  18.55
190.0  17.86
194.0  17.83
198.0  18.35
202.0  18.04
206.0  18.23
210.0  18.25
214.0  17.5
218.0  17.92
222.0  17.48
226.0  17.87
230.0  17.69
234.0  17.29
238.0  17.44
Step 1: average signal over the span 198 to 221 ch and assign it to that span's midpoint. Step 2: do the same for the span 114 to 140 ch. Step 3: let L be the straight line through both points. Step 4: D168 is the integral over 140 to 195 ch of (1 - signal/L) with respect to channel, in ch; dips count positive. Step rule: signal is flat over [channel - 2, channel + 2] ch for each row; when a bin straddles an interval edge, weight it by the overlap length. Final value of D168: 6.23 ch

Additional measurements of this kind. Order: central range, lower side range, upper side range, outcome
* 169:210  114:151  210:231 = 0.2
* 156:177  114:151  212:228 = 3.2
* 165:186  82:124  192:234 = 2.0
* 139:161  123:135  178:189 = 3.3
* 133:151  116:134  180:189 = 1.4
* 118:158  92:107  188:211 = 3.2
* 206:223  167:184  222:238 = -0.7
